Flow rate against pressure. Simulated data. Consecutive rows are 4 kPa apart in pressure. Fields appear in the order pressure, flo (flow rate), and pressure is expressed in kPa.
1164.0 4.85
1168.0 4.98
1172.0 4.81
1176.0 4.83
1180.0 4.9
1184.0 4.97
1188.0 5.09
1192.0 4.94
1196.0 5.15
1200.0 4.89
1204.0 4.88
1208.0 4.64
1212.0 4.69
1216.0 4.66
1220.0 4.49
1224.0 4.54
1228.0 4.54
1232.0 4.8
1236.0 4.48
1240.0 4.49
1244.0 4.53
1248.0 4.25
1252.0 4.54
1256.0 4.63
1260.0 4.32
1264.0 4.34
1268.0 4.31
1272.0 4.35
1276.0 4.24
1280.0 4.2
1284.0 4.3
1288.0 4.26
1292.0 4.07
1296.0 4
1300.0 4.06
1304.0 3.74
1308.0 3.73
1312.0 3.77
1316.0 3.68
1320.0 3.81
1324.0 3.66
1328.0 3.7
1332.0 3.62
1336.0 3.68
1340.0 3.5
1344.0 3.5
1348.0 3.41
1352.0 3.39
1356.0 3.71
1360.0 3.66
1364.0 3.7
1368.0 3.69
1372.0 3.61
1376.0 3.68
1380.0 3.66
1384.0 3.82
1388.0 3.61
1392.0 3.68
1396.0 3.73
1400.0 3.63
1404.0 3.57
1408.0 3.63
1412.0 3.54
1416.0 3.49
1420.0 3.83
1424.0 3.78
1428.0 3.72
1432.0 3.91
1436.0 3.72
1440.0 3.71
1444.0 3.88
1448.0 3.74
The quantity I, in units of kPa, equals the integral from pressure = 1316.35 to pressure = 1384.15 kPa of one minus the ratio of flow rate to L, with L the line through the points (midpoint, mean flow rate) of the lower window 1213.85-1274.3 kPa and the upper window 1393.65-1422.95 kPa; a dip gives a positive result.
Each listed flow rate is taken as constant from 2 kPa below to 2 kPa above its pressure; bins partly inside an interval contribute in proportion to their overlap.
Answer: 5.2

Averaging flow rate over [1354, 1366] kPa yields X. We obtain 3.69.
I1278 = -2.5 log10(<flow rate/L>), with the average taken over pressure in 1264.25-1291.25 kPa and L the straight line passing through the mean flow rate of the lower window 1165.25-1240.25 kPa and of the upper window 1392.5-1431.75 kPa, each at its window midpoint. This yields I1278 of 0.03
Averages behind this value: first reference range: 4.78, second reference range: 3.67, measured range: 4.27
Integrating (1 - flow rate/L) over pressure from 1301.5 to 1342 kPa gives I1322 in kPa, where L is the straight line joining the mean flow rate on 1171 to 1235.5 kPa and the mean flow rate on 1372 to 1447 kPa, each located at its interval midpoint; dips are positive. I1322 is 4.6 kPa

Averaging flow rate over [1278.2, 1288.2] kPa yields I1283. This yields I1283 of 4.25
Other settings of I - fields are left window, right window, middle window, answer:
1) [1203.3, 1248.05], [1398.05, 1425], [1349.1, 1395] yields 2.2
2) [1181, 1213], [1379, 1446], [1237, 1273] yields 1.3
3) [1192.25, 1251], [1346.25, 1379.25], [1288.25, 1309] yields 0.6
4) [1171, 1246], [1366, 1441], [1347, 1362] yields 1.5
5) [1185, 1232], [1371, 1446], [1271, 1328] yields 4.2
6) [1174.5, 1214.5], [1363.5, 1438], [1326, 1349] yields 2.7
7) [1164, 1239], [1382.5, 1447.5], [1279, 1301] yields 1.0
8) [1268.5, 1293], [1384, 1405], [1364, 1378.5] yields 0.5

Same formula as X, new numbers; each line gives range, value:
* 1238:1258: 4.49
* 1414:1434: 3.75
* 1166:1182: 4.88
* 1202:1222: 4.67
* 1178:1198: 5.01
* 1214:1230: 4.56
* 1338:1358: 3.5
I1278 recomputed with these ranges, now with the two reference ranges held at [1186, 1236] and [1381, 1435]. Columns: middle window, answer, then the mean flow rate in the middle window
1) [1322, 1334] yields 0.13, 3.66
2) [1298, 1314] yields 0.11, 3.83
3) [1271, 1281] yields 0.04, 4.26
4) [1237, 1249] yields 0.04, 4.44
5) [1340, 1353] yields 0.17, 3.45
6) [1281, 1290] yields 0.02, 4.27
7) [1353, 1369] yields 0.08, 3.67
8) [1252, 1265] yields 0.01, 4.45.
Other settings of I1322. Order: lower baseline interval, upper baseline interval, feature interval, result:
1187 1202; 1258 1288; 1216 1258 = 0.78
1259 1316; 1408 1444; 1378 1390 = 0.43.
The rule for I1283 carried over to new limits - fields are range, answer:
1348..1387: 3.64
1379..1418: 3.64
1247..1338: 4.05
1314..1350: 3.62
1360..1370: 3.69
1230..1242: 4.59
